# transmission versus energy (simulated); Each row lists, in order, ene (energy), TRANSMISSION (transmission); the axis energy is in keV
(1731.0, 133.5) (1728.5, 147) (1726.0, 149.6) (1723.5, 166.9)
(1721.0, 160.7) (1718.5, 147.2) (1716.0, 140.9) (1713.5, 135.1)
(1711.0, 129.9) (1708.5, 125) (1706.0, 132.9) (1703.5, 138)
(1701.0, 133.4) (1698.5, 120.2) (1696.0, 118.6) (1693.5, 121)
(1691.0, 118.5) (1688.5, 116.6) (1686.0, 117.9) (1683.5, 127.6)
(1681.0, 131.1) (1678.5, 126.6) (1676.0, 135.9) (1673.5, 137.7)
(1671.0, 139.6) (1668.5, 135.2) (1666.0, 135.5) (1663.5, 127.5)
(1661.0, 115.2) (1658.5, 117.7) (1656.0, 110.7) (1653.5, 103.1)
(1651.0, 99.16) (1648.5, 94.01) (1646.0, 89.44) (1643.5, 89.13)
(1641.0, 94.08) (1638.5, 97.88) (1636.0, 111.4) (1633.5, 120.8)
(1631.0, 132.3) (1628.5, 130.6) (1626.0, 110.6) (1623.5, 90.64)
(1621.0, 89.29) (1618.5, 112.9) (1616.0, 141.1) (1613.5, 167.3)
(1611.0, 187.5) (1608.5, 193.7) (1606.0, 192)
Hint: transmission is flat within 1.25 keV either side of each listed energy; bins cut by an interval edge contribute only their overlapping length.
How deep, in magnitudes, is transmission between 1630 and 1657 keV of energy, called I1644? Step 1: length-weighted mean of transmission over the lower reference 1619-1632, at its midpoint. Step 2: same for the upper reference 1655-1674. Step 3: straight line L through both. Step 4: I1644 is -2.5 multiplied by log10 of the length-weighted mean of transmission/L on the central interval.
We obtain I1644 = 0.14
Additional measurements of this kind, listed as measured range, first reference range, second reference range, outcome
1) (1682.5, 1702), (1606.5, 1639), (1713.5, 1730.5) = 0.19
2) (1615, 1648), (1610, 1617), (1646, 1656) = 0.22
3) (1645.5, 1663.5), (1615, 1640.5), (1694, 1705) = 0.12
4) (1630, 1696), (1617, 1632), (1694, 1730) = 0.06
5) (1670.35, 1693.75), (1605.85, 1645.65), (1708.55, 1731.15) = 0.08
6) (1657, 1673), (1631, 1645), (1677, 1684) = -0.07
